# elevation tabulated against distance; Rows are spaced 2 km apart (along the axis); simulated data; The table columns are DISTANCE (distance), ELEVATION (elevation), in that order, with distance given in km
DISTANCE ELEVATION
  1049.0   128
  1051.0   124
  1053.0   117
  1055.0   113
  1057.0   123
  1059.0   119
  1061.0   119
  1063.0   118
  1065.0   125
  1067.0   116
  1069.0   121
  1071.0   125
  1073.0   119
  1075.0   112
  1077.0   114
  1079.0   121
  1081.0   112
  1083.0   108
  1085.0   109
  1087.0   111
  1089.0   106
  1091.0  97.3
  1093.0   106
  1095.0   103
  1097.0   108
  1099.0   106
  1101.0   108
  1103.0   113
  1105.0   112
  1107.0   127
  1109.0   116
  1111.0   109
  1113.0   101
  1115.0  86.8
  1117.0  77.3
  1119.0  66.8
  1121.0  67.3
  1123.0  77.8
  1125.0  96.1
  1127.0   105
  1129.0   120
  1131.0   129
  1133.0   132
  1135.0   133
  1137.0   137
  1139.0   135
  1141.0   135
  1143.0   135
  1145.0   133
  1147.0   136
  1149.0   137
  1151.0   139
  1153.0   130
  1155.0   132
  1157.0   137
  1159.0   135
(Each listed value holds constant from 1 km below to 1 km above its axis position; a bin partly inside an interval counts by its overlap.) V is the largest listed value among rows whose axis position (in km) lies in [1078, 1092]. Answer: 121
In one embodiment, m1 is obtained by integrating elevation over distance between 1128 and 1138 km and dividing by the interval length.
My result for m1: 130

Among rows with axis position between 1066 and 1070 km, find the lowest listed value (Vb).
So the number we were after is 116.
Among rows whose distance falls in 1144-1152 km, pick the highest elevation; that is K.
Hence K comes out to 139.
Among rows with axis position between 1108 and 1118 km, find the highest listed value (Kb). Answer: 116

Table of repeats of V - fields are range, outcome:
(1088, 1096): 106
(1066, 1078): 125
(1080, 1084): 112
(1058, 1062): 119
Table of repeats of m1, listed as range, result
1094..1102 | 106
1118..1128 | 82.6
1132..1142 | 134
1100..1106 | 111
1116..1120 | 72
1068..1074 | 122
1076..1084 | 114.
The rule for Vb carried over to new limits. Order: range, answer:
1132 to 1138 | 132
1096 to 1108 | 106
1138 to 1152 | 133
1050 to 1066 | 113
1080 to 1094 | 97.3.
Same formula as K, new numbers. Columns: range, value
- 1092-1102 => 108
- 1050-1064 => 124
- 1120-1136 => 133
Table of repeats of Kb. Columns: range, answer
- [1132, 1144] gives 137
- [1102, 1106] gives 113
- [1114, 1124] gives 86.8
